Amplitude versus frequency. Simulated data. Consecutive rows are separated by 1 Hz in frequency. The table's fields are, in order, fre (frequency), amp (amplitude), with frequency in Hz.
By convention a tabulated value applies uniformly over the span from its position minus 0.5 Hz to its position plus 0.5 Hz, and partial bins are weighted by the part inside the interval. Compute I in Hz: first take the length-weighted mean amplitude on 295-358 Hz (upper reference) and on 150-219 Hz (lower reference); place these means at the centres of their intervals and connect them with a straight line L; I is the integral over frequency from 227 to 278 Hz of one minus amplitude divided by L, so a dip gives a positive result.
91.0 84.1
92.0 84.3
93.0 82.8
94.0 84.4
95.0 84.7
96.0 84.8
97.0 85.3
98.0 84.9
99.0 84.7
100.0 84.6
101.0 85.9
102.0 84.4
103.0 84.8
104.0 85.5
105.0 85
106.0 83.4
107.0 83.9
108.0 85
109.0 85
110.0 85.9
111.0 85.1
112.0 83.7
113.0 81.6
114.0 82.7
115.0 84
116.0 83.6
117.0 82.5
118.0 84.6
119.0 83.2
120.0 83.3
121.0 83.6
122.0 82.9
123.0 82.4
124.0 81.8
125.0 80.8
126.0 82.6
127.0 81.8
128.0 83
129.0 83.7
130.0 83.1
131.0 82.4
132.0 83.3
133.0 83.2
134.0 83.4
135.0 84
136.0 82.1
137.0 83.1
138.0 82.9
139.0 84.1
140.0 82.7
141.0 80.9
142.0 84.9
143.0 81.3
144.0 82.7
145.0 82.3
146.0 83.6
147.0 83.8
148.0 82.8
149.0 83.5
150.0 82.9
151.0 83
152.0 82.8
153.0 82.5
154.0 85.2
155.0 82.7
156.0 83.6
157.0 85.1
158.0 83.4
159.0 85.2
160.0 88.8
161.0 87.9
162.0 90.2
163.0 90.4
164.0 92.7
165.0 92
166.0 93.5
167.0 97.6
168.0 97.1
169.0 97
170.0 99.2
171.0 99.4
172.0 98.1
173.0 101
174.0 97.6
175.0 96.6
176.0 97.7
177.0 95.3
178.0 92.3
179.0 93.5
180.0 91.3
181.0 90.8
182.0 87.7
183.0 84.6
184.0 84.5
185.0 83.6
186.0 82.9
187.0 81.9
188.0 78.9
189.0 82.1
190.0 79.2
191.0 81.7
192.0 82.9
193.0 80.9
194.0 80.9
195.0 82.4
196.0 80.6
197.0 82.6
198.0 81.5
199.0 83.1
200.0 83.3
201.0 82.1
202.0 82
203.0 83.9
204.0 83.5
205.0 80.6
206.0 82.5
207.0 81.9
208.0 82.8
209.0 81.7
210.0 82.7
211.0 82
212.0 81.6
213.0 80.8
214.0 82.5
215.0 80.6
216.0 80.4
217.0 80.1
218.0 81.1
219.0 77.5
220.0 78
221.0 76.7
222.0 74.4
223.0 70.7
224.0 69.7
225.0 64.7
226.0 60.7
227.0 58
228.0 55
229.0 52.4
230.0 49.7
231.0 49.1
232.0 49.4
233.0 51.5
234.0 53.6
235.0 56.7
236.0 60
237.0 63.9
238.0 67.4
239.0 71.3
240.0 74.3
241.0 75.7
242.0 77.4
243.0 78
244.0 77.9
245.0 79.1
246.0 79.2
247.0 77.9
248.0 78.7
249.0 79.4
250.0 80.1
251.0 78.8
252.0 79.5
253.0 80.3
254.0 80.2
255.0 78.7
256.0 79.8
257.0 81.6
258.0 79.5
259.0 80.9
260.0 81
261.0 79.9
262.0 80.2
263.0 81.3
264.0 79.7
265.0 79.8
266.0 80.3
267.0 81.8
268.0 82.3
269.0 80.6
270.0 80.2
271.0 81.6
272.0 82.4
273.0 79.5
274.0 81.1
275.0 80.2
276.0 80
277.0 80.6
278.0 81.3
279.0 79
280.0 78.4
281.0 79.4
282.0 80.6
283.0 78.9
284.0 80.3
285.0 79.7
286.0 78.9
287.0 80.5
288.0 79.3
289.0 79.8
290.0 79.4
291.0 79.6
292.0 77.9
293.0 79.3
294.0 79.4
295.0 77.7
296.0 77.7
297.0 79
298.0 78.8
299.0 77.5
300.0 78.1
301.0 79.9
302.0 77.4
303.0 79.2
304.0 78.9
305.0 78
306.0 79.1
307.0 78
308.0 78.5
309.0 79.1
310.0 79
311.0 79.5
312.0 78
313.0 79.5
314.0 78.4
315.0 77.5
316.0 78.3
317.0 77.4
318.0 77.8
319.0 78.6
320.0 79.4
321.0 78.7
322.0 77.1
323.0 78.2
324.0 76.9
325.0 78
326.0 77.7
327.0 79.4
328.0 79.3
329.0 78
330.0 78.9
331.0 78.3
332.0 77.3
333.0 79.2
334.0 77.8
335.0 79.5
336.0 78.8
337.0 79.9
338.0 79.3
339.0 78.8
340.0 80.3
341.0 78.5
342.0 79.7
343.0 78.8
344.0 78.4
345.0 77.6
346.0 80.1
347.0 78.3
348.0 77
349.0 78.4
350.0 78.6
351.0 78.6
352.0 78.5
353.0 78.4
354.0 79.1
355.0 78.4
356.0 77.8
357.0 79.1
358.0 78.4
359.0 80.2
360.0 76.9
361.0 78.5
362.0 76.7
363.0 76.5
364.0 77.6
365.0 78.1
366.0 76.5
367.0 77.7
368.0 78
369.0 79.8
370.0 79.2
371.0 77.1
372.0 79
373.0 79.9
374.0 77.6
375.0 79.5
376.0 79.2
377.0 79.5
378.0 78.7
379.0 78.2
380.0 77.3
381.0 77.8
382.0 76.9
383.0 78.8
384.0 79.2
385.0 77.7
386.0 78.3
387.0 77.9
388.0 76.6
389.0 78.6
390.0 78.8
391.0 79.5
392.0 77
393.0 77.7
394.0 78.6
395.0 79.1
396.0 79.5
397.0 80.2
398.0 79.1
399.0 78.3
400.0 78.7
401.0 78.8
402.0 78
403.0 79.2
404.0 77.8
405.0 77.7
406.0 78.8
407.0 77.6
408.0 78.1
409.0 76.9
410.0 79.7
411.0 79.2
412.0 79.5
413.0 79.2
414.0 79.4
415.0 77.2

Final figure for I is 5.2 Hz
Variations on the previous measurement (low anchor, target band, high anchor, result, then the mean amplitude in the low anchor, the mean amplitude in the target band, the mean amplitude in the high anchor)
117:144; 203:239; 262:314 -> 4.62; 82.9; 70.6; 79.5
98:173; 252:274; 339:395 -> 0.27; 85.4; 80.5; 78.4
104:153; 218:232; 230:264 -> 1.99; 83.2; 64.4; 73.1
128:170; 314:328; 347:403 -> 0.34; 85.7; 78.1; 78.4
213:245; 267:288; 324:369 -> -2.31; 68.1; 80.3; 78.4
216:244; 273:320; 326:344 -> -3.04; 66.3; 79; 78.9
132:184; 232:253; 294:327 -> 2.80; 88.2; 71.7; 78.4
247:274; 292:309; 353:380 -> 0.22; 80.3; 78.5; 78.3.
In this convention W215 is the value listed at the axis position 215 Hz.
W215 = 80.6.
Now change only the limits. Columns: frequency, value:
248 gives 78.7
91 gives 84.1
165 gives 92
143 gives 81.3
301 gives 79.9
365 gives 78.1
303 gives 79.2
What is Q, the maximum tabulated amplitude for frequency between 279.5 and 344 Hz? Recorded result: 80.6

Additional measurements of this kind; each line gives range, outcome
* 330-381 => 80.3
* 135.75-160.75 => 88.8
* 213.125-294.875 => 82.5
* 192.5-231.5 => 83.9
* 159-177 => 101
